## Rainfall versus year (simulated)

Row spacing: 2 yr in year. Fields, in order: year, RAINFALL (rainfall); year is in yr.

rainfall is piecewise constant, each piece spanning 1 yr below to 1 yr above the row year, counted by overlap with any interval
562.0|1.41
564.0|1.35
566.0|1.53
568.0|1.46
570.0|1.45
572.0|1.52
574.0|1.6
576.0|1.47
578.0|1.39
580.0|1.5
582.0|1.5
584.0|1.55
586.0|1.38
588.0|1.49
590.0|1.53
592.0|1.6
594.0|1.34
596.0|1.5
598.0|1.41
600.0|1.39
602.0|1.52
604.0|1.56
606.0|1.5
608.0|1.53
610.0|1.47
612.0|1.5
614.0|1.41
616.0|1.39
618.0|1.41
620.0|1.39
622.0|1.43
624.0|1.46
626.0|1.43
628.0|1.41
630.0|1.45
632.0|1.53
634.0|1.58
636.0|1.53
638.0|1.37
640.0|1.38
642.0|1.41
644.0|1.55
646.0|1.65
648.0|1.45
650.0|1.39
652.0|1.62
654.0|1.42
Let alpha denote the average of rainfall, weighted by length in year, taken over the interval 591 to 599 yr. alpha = 1.46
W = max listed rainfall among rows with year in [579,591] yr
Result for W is 1.55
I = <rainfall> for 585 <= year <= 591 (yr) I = 1.47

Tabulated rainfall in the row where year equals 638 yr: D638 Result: 1.37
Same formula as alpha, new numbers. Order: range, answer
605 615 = 1.48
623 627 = 1.44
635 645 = 1.45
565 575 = 1.51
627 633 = 1.46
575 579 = 1.43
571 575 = 1.56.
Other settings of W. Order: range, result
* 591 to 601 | 1.6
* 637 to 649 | 1.65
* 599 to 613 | 1.56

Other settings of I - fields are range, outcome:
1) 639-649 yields 1.49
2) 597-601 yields 1.4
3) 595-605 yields 1.48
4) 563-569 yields 1.45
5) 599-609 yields 1.5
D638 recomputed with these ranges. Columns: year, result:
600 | 1.39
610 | 1.47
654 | 1.42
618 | 1.41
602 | 1.52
